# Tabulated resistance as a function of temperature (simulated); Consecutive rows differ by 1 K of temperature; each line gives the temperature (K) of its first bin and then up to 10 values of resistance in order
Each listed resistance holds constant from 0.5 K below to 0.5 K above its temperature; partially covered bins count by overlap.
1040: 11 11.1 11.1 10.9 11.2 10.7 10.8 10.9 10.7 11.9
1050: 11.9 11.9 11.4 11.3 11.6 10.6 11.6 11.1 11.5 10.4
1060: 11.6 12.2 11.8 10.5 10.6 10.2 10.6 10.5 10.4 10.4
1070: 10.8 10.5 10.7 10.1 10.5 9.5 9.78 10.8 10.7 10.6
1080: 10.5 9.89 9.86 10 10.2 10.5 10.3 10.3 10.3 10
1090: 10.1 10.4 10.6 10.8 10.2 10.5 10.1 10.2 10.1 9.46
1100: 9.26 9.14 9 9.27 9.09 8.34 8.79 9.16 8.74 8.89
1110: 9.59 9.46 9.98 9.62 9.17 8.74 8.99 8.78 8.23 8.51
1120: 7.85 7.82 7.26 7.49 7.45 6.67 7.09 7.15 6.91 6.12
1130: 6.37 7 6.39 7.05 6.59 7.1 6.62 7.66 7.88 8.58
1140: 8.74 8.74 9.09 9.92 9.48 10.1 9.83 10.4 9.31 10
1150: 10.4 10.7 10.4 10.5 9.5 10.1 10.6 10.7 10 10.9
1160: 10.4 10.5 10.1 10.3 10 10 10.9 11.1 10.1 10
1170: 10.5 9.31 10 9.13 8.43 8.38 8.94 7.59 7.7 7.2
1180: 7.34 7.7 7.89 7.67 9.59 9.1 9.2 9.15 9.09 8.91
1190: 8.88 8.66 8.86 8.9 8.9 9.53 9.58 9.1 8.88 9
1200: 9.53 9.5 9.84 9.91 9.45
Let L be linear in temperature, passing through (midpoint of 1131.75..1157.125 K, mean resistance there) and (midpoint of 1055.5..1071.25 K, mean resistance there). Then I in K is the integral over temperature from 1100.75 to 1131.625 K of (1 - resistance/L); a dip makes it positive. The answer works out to 4.70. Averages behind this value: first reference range 10.9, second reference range 9.09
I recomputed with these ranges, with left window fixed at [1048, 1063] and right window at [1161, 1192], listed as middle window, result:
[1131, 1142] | 2.6 K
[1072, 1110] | 3.0 K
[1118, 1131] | 3.7 K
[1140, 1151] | 0.0 K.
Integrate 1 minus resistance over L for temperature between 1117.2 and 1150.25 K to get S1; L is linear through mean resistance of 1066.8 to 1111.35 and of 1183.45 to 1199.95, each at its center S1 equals 5.28 K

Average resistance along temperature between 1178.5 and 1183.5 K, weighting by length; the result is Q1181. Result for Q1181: 7.56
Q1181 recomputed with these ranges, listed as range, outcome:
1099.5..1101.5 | 9.2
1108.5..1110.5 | 9.24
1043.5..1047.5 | 10.9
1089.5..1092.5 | 10.4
